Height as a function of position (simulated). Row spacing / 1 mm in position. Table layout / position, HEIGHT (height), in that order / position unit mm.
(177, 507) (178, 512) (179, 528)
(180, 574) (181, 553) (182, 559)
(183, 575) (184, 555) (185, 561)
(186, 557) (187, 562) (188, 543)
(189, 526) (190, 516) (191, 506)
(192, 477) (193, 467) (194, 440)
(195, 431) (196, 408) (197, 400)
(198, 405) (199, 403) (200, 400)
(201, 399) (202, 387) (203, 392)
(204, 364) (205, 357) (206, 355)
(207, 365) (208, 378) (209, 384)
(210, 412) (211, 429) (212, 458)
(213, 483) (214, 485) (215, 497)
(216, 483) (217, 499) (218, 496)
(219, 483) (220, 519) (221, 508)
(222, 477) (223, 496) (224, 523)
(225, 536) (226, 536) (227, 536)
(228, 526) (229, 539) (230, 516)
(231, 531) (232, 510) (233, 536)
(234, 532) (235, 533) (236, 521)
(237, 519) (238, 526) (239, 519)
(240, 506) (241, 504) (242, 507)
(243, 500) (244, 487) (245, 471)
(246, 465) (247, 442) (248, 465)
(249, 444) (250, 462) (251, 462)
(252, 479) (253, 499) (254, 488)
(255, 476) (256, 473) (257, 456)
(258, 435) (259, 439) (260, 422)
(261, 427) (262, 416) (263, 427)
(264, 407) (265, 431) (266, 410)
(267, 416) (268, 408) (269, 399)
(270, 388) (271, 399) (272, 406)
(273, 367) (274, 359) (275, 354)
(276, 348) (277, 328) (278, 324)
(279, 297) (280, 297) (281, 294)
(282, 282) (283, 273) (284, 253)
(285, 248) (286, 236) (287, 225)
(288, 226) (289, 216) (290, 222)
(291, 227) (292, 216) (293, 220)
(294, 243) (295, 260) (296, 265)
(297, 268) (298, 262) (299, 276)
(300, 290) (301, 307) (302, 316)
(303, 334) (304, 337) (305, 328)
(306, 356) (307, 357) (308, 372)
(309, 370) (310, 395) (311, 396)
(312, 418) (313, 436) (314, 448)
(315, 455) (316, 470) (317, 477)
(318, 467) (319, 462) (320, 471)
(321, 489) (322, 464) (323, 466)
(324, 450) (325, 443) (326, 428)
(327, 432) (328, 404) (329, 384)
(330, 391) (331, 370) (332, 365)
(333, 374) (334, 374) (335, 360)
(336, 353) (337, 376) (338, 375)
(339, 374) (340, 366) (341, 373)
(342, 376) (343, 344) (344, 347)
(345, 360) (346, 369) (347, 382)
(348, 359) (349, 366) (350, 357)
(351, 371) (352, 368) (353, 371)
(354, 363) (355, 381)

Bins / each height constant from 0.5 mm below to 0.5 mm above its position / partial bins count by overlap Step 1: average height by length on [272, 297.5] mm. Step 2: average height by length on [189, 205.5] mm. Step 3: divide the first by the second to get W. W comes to 0.7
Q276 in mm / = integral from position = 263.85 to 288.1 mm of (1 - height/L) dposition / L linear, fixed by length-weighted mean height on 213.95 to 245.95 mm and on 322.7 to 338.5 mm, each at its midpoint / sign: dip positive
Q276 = 6.5 mm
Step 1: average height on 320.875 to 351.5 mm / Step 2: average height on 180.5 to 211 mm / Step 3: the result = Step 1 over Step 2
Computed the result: 0.85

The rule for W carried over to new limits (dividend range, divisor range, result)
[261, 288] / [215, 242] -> 0.67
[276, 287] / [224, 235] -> 0.54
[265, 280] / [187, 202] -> 0.82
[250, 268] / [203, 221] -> 1.01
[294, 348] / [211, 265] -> 0.78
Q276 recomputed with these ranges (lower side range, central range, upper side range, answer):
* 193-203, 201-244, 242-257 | -3.7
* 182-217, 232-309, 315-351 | 8.4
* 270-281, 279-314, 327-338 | 6.1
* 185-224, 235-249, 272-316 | -3.5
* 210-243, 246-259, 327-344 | 0.3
